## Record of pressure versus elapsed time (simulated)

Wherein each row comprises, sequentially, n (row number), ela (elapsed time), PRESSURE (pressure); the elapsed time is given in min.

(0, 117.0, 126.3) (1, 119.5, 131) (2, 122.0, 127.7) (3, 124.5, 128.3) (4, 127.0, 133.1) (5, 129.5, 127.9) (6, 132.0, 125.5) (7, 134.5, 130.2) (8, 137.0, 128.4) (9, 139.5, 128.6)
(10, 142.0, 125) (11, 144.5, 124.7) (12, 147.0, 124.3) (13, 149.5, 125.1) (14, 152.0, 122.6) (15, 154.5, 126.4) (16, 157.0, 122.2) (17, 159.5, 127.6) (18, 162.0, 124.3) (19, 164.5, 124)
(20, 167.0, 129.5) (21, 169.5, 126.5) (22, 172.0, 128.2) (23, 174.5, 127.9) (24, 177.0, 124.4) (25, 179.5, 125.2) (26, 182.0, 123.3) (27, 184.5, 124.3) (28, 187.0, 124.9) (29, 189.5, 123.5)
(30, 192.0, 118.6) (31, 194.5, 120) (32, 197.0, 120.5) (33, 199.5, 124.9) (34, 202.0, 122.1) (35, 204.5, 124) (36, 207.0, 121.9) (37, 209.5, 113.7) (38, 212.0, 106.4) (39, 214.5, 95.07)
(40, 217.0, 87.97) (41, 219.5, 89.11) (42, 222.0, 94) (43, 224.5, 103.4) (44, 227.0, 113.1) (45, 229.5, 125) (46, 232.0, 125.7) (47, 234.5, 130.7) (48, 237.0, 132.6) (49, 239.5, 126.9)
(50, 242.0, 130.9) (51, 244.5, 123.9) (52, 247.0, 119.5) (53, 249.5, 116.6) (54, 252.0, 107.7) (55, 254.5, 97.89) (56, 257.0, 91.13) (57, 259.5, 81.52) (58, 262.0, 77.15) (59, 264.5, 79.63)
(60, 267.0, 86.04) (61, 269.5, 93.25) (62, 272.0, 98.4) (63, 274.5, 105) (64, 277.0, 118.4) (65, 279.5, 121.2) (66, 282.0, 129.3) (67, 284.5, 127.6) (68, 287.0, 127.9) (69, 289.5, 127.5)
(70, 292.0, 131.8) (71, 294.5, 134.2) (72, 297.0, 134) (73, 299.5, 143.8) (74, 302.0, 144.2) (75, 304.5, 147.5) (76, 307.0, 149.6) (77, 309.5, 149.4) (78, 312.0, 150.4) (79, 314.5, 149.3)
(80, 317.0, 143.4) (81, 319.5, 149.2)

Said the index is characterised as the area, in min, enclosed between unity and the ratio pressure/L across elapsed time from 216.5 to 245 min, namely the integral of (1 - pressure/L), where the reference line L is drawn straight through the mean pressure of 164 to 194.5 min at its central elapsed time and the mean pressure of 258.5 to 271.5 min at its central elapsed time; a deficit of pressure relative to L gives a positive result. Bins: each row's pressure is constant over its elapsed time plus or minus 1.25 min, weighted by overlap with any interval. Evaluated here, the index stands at -4.5 min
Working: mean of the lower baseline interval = 125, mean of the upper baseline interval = 84.4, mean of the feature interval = 116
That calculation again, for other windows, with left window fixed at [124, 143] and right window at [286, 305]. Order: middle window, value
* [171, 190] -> 0.8 min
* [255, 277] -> 7.1 min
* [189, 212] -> 2.0 min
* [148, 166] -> 0.7 min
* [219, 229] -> 2.3 min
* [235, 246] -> 0.4 min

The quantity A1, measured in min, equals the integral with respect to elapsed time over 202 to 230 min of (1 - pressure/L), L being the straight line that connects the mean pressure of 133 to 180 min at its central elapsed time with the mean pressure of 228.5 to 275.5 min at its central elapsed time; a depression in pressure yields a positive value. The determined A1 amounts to 1.9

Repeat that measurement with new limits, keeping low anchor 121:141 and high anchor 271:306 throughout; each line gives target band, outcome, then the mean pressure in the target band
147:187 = 1.0 min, 125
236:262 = 3.5 min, 111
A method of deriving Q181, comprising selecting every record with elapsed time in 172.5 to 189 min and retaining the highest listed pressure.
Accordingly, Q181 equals 127.9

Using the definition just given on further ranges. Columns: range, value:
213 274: 132.6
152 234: 129.5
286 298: 134.2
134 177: 130.2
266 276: 105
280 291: 129.3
